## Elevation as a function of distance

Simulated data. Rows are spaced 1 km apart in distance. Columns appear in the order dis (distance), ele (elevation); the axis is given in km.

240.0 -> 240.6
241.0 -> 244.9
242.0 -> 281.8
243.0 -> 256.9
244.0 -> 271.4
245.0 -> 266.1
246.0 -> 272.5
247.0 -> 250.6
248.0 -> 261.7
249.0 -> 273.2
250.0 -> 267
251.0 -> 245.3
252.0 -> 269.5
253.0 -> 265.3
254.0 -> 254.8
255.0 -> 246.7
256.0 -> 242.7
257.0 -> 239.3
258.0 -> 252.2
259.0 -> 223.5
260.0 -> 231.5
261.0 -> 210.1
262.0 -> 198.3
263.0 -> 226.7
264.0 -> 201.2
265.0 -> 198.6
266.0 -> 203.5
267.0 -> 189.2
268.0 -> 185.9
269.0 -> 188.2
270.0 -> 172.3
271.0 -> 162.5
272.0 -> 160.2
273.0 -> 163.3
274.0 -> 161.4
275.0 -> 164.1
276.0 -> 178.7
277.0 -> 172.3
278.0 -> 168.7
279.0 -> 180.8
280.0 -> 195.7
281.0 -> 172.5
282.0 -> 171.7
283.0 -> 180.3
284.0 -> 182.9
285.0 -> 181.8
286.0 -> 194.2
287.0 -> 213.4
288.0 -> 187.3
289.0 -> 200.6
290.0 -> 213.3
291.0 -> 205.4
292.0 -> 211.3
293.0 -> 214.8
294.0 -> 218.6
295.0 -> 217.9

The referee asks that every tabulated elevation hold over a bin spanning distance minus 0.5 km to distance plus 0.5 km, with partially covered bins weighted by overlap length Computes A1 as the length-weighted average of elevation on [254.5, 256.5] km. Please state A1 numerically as 245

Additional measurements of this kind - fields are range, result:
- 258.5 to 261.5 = 222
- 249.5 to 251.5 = 256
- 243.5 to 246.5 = 270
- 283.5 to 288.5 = 192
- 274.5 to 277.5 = 172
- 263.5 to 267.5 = 198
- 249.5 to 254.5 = 260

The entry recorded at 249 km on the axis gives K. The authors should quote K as 273.2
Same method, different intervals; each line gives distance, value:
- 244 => 271.4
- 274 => 161.4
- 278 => 168.7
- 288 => 187.3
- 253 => 265.3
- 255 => 246.7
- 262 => 198.3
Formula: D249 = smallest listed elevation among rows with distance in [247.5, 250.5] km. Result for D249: 261.7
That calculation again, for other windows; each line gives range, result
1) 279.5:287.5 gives 171.7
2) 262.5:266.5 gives 198.6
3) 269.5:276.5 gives 160.2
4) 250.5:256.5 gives 242.7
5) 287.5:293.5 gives 187.3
